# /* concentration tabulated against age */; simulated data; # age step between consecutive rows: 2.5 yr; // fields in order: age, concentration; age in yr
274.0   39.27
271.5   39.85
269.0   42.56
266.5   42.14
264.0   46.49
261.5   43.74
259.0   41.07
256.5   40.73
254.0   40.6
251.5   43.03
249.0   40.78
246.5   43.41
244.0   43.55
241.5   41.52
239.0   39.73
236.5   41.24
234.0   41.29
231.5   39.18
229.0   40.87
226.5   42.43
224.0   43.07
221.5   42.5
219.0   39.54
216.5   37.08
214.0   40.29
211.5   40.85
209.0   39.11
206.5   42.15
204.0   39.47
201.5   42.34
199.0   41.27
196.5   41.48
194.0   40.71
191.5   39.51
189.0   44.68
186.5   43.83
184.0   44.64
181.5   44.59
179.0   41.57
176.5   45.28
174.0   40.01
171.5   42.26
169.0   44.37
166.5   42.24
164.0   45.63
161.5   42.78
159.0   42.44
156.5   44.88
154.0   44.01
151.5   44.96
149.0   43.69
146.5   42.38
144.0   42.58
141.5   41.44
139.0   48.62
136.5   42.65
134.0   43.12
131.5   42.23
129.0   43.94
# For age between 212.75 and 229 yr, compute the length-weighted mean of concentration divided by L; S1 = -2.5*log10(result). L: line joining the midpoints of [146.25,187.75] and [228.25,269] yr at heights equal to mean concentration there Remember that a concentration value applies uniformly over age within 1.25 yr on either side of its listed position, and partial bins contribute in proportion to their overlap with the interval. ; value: 0.04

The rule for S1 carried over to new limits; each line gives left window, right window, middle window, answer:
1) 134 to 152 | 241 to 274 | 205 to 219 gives 0.08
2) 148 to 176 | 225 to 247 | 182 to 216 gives 0.02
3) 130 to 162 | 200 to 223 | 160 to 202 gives -0.02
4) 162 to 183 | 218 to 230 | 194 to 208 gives 0.03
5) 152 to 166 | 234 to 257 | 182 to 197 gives 0.01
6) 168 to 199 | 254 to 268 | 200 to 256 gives 0.04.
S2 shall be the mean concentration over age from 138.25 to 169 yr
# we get 43.7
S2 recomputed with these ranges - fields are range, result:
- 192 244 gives 40.9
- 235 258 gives 41.6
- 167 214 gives 42.1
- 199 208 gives 41.3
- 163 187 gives 43.4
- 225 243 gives 41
